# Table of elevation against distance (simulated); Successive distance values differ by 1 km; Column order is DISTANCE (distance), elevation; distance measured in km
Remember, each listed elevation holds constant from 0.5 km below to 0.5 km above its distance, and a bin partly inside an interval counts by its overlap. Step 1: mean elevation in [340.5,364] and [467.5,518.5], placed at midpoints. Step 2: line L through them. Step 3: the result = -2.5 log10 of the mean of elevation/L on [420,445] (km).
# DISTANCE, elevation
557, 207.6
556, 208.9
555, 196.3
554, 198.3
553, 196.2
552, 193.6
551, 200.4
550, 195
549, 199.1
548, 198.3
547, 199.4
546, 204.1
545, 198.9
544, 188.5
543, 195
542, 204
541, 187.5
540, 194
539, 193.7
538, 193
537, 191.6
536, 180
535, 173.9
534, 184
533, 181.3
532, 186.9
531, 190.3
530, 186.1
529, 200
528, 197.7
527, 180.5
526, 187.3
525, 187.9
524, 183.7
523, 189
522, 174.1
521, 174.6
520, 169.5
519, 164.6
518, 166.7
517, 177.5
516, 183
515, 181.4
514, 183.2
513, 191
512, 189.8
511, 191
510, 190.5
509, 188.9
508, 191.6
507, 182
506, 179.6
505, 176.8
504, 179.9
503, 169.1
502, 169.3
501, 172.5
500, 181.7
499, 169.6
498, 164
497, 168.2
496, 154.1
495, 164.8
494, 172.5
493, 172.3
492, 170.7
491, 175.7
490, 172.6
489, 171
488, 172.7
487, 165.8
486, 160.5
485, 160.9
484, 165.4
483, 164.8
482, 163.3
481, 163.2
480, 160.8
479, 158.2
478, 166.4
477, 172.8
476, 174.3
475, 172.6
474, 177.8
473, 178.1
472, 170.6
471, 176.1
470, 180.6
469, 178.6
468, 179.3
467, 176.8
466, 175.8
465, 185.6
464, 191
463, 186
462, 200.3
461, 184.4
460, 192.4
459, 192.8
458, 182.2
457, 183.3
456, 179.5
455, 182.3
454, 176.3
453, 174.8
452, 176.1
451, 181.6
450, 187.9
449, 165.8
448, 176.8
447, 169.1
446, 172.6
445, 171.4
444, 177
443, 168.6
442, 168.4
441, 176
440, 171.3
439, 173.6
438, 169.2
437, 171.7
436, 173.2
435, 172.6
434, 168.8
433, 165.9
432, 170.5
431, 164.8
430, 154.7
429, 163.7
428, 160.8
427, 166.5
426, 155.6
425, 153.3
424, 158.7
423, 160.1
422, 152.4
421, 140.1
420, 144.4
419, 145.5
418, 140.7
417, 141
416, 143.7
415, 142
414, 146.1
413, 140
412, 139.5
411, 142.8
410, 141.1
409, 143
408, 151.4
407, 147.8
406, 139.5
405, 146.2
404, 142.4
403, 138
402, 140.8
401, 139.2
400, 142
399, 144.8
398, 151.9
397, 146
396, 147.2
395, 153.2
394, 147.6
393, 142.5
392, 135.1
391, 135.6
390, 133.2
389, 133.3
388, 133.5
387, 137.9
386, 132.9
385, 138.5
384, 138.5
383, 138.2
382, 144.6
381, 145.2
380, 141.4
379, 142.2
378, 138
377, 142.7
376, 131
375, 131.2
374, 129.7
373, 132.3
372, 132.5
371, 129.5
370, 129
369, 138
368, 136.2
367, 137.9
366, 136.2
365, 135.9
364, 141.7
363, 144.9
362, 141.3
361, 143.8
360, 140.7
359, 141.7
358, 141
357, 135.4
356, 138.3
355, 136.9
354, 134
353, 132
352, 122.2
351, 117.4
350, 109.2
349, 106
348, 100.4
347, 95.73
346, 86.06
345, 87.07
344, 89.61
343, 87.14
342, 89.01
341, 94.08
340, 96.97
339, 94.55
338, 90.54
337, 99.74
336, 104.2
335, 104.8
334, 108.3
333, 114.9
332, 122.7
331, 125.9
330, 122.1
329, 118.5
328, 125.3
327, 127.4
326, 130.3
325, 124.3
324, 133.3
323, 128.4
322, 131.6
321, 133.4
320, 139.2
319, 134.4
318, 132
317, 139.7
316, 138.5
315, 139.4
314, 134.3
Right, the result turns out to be -0.10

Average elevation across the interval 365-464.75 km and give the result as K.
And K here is 154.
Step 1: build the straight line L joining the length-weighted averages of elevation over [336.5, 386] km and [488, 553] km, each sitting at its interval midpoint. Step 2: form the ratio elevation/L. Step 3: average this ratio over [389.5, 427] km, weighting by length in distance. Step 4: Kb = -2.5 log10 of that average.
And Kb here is -0.02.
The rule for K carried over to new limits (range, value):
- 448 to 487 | 176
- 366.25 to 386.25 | 137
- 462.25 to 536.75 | 177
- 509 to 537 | 183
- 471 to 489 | 168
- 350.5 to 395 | 137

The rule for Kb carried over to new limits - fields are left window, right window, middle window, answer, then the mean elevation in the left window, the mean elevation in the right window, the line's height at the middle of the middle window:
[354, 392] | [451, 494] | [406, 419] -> 0.07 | 137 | 175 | 152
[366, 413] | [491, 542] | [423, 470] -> -0.11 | 140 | 181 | 158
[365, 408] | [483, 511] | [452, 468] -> -0.14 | 139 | 173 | 162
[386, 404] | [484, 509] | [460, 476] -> -0.11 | 141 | 172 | 163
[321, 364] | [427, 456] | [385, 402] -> 0.03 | 118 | 172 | 145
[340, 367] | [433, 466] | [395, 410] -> 0.04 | 120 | 178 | 150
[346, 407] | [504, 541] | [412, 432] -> 0.00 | 136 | 184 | 151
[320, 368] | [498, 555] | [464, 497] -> -0.01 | 120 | 186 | 169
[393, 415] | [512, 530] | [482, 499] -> 0.03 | 144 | 182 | 172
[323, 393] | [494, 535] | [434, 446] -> -0.12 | 125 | 180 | 154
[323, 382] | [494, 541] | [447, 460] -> -0.14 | 123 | 181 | 158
